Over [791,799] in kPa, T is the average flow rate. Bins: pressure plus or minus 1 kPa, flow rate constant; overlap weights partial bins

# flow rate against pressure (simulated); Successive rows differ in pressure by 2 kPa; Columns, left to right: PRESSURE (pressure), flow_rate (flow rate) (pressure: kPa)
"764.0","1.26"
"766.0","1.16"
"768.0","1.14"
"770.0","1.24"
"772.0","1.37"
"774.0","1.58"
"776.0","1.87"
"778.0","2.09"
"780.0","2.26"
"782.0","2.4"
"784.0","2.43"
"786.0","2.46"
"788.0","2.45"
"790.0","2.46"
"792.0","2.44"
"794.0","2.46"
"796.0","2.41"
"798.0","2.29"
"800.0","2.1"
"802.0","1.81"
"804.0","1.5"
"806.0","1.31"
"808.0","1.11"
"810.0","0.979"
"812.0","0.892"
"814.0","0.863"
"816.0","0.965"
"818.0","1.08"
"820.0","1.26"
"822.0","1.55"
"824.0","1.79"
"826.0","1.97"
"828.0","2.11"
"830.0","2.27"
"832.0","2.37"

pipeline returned 2.4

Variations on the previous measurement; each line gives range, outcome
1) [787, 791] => 2.46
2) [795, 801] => 2.27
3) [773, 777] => 1.73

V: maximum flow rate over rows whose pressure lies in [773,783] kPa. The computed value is 2.4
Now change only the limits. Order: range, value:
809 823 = 1.55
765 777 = 1.87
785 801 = 2.46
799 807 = 2.1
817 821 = 1.26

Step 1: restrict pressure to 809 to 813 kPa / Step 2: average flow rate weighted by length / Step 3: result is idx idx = 0.935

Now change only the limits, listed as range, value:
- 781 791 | 2.44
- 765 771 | 1.18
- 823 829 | 1.96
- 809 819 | 0.956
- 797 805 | 1.93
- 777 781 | 2.17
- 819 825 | 1.53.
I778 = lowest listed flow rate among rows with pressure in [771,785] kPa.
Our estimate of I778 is 1.37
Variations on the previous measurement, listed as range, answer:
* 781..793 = 2.4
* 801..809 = 1.11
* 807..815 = 0.863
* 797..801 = 2.1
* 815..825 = 0.965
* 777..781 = 2.09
